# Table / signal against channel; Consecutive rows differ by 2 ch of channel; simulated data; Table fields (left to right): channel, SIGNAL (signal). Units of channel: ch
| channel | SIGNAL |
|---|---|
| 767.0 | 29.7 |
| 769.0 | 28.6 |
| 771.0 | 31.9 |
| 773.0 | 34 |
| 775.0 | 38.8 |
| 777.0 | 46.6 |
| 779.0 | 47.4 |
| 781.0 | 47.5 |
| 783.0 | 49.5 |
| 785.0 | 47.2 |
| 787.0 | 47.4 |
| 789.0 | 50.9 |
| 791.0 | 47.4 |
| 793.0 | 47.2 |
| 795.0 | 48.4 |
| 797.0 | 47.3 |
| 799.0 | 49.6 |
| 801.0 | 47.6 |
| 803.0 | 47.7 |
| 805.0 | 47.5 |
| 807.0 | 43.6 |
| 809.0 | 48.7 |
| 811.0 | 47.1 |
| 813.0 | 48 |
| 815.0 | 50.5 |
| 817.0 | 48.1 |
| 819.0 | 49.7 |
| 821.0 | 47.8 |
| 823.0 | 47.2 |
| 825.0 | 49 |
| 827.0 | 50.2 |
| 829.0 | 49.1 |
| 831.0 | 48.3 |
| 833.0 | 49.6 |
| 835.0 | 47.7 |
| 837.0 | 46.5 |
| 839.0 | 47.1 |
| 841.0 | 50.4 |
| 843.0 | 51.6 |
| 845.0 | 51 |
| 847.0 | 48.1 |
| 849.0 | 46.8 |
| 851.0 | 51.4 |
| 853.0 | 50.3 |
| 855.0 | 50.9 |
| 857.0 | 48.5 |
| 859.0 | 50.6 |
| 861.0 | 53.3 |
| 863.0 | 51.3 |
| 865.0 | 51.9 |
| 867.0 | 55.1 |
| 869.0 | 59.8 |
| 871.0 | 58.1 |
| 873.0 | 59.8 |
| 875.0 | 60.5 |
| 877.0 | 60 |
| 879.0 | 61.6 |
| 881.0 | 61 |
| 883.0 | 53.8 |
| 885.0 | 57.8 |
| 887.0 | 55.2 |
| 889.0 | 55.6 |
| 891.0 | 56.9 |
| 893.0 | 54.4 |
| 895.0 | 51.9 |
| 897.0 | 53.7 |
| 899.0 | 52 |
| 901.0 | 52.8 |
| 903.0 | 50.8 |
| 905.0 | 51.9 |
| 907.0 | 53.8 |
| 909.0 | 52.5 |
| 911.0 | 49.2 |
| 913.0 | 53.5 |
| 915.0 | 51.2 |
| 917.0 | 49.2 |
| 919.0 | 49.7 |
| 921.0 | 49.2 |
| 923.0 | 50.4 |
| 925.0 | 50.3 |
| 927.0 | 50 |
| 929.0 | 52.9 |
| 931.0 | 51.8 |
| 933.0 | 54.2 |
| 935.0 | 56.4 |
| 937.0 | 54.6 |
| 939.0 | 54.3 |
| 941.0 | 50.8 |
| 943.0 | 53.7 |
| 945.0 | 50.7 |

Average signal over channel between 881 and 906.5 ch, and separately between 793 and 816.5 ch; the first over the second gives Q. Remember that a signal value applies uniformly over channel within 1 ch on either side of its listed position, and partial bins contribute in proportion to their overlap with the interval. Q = 1.13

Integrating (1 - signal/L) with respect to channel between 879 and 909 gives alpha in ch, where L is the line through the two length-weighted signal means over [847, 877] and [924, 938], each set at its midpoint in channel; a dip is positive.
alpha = -0.8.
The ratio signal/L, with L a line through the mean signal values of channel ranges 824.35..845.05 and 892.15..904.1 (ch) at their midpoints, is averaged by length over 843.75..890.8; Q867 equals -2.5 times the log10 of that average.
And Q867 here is -0.07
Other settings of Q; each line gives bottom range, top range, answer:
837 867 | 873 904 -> 1.11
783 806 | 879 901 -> 1.15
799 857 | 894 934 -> 1.06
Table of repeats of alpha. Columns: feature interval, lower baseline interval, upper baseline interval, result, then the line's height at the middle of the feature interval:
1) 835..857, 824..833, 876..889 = 1.2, 52.1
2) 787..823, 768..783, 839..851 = -3.3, 44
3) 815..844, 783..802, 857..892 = 1.7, 51.9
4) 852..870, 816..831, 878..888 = 0.7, 54.5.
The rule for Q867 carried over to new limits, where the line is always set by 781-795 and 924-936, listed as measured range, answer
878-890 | -0.126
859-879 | -0.119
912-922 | 0.035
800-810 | 0.039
